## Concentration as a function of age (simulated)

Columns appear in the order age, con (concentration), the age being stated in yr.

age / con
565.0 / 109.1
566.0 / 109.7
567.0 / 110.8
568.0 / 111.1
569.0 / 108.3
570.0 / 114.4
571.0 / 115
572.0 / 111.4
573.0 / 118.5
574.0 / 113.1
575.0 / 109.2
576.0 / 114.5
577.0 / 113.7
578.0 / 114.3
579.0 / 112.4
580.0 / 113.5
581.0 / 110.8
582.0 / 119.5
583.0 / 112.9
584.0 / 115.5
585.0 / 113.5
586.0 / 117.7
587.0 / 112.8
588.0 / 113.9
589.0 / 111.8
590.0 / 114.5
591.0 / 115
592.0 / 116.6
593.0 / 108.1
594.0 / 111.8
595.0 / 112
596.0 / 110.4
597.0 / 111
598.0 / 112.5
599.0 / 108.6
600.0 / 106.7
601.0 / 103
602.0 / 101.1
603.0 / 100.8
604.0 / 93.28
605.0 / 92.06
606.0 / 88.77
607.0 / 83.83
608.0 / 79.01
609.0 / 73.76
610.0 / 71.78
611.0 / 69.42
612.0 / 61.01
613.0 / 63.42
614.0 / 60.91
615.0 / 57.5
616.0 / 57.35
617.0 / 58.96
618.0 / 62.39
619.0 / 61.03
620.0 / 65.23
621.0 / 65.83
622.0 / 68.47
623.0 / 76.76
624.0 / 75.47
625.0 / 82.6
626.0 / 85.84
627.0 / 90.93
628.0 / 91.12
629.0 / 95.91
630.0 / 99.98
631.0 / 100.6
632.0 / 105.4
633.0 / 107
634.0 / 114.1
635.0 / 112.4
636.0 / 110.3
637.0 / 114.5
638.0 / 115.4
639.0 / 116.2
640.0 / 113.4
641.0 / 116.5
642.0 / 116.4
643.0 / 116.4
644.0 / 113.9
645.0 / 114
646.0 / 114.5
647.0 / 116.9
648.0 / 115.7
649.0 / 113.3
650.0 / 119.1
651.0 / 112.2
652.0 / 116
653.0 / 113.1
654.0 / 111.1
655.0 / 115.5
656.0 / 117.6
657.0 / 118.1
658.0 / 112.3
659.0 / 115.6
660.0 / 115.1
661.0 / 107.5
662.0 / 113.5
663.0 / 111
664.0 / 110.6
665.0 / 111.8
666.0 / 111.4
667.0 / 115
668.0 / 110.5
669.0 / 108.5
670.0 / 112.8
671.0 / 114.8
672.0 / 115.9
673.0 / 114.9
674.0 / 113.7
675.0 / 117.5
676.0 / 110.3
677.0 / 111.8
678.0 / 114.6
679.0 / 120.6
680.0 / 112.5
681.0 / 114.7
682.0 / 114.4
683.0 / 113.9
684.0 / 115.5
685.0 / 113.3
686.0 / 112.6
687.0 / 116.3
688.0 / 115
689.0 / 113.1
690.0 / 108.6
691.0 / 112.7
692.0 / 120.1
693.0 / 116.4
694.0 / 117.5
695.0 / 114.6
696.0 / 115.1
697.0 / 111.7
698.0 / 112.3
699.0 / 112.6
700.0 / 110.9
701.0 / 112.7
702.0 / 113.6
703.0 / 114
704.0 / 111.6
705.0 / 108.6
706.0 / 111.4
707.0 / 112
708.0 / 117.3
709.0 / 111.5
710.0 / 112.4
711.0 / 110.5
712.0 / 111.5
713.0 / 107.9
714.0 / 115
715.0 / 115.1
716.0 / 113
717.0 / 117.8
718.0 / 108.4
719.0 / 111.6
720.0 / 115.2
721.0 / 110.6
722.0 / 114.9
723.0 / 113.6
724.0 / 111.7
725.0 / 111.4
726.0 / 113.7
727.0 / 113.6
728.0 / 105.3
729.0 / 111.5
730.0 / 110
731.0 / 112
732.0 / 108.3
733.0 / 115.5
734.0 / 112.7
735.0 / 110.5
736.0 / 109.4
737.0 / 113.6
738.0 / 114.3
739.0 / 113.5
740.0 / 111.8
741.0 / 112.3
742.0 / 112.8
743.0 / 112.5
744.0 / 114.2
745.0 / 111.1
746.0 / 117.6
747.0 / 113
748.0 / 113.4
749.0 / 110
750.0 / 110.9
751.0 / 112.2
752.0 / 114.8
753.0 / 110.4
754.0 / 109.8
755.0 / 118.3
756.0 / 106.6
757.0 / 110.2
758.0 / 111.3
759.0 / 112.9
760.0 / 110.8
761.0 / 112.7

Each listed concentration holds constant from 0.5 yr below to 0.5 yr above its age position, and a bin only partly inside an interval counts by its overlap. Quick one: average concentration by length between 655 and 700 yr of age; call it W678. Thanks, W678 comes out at 114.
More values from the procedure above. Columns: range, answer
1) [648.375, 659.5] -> 115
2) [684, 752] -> 113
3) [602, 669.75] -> 97.8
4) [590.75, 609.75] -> 101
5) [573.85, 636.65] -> 95.7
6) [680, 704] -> 114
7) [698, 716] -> 112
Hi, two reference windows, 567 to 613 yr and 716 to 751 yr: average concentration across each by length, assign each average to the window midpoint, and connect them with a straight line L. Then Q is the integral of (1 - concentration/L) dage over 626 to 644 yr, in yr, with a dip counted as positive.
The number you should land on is -0.04 yr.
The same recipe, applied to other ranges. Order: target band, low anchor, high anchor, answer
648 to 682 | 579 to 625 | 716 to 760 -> -4.1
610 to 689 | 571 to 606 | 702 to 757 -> 6.0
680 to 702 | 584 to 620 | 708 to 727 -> -1.2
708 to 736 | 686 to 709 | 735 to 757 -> 0.2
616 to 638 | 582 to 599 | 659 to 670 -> 4.8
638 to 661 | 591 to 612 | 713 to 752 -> -2.7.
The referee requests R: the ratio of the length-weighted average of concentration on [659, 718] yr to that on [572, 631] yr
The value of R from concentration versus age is 1.19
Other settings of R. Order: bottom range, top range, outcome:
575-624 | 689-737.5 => 1.19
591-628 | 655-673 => 1.33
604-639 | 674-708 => 1.36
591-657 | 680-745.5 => 1.16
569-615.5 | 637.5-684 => 1.12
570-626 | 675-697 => 1.19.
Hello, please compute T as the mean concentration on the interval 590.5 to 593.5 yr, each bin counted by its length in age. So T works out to 113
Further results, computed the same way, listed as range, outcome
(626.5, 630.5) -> 94.5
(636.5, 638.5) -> 115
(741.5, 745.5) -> 113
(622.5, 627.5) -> 82.3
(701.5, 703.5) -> 114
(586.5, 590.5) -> 113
